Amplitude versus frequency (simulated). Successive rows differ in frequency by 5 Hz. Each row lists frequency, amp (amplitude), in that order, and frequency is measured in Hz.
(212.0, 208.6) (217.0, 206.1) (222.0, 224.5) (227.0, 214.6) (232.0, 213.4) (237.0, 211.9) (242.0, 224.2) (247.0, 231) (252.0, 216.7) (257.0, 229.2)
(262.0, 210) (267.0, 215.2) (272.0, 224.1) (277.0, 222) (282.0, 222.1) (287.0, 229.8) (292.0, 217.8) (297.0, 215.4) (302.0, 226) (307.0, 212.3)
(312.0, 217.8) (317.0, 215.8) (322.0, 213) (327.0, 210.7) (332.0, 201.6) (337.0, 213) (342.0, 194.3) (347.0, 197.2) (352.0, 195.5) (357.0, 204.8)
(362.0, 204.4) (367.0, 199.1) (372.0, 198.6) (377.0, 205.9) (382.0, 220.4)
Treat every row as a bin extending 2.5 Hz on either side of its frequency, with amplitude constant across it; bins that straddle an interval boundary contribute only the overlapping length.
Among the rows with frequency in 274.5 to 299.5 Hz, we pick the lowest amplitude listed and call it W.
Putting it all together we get 215.4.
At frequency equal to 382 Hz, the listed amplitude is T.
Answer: 220.4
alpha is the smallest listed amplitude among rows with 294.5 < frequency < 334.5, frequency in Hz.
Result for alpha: 201.6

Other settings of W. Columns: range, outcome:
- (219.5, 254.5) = 211.9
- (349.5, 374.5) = 195.5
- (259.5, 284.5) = 210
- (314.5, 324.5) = 213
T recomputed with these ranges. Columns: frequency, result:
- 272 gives 224.1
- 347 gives 197.2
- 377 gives 205.9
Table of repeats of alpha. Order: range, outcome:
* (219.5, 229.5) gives 214.6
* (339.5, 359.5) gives 194.3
